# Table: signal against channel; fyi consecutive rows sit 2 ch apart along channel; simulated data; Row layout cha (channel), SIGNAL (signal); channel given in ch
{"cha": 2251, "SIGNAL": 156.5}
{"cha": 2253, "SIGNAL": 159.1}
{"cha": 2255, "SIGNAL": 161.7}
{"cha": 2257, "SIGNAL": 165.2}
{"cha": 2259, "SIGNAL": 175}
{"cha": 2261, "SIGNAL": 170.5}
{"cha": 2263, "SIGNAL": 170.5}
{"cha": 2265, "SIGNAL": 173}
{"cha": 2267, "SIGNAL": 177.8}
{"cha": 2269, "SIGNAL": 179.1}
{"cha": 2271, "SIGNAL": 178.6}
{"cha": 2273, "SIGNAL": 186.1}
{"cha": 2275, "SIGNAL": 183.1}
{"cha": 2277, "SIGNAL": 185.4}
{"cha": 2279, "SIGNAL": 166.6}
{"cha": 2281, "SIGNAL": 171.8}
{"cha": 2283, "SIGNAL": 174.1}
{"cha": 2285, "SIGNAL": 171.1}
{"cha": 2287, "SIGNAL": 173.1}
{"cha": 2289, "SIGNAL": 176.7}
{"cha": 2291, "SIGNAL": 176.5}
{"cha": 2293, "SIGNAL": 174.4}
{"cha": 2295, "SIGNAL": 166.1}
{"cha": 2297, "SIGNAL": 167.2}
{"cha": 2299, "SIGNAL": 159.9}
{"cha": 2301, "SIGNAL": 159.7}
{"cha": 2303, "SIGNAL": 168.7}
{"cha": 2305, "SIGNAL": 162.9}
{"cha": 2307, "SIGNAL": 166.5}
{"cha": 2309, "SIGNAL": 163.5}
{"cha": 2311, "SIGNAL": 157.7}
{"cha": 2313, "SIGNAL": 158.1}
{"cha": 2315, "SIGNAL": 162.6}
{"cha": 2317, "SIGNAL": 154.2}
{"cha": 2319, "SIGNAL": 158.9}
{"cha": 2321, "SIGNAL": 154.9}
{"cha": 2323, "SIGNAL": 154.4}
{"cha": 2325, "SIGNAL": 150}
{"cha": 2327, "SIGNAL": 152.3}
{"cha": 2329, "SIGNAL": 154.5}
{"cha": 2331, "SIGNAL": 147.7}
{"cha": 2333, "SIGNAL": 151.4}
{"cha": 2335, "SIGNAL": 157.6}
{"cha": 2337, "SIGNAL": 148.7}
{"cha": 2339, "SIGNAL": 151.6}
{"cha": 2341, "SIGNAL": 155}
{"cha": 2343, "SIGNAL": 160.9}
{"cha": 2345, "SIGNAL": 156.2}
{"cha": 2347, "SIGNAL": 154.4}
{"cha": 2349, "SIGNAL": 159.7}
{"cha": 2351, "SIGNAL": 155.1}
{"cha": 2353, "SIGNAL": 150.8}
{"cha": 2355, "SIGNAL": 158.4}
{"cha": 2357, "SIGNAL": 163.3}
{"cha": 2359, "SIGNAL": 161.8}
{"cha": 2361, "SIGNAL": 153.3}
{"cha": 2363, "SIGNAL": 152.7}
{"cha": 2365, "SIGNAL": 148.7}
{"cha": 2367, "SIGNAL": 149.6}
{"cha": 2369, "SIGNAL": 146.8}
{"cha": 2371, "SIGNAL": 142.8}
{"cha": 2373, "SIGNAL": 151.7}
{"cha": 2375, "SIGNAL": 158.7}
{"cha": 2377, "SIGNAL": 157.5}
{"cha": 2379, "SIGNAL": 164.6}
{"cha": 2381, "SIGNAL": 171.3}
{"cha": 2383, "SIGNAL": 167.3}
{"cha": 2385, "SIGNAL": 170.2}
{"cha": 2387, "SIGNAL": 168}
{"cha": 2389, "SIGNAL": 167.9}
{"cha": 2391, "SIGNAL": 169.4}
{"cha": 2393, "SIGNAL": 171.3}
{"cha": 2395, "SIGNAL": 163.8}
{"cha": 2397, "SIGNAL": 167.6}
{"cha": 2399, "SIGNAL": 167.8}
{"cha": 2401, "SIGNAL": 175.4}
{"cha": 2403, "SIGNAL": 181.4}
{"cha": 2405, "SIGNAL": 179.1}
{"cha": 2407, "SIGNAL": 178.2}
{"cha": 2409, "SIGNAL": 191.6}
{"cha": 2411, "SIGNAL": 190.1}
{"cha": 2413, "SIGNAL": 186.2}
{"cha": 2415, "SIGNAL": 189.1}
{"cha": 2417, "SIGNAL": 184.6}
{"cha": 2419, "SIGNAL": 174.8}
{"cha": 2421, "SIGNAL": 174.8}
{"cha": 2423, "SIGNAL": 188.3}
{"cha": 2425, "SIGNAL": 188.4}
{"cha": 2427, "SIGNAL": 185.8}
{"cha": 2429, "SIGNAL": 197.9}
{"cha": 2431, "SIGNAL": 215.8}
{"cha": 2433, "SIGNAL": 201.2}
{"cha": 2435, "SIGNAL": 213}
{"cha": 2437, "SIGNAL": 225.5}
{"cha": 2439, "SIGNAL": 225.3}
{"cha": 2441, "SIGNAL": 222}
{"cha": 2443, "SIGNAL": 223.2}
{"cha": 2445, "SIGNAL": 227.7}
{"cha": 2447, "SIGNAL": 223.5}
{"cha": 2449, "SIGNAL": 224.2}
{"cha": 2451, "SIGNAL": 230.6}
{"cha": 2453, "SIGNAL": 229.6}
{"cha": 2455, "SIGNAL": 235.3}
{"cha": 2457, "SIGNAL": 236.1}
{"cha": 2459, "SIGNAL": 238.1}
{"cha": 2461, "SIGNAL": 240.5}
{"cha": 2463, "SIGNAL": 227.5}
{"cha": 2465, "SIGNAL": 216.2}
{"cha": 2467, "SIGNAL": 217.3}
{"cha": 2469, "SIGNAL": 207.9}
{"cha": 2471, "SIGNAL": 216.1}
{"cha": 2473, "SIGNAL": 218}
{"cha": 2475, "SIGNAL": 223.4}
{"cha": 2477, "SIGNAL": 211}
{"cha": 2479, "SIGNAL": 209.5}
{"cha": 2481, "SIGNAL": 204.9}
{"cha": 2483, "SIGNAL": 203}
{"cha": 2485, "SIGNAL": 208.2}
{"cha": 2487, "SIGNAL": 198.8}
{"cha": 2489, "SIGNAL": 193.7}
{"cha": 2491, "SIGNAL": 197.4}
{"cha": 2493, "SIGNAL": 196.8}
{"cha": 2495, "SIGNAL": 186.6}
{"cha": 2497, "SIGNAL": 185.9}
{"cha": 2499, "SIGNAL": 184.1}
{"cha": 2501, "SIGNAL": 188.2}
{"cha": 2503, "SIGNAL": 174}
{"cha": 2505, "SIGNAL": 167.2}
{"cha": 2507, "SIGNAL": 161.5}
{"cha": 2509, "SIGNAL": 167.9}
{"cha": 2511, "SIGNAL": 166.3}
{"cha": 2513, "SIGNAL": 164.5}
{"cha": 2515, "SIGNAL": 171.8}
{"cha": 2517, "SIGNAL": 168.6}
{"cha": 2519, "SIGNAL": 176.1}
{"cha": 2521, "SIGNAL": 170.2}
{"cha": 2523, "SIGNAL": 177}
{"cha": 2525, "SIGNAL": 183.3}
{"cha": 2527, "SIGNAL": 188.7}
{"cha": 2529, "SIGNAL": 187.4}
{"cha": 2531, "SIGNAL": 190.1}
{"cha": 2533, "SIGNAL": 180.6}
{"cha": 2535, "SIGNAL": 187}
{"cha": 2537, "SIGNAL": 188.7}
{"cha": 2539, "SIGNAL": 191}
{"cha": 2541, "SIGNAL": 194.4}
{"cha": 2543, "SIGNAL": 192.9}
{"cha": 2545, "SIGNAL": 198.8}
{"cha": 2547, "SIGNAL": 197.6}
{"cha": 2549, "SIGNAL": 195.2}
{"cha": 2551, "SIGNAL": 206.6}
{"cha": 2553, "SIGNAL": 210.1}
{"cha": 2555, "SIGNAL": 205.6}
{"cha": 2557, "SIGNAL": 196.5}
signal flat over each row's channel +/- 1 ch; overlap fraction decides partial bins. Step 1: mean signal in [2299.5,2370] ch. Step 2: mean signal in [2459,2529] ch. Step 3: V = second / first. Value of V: 1.24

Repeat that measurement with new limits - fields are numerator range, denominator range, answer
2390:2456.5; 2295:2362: 1.25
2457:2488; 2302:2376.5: 1.39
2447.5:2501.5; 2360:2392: 1.34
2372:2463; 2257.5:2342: 1.17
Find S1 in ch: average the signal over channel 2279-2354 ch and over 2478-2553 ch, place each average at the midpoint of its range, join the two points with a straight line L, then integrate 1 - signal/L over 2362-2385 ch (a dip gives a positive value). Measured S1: 1.63 ch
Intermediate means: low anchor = 161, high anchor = 187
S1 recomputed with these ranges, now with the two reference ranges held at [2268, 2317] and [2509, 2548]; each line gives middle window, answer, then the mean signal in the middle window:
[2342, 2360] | 1.59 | 158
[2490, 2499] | -0.50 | 191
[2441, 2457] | -4.45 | 228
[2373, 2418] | 0.60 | 173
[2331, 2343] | 1.34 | 153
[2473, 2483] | -1.78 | 212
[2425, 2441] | -2.81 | 209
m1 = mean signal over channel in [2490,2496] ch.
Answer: 194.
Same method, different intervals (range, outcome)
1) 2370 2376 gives 151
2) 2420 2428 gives 184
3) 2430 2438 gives 214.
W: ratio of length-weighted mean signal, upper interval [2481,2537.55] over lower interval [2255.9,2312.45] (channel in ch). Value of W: 1.07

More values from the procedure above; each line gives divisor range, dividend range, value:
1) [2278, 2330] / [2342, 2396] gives 0.97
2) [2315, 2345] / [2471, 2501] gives 1.31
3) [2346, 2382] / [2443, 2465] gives 1.48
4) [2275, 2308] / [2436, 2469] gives 1.33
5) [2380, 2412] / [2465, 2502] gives 1.17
